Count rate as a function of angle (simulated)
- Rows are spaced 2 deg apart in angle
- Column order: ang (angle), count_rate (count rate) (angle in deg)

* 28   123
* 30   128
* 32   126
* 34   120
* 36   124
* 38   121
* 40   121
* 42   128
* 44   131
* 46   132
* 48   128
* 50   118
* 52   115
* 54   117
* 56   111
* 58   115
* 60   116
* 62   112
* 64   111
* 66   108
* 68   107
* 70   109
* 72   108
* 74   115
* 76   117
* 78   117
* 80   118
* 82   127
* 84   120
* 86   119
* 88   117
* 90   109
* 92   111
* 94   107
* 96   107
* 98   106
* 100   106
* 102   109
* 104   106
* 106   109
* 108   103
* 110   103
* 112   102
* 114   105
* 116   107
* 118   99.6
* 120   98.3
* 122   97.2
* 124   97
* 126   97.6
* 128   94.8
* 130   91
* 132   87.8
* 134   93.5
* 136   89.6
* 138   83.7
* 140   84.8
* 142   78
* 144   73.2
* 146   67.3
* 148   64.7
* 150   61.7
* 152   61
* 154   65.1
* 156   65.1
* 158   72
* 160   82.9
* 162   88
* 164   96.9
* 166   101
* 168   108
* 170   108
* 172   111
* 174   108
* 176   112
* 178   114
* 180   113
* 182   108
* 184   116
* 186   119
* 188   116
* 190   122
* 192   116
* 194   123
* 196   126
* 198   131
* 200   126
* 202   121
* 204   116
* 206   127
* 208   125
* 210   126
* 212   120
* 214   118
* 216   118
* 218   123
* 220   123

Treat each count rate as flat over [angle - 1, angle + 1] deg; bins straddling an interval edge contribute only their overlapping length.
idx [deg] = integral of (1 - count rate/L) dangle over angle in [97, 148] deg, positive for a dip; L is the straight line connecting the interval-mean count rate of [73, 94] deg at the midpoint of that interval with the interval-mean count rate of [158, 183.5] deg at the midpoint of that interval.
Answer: 7.3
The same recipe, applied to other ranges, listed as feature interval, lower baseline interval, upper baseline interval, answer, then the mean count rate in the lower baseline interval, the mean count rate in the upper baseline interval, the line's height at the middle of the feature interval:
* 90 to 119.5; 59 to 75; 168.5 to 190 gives 1.5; 111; 113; 111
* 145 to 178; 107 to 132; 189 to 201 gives 7.8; 99.2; 124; 113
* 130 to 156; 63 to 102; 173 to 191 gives 8.6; 112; 114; 114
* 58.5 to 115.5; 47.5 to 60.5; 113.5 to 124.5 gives -1.2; 117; 101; 109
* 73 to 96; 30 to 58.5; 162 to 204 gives 0.8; 122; 114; 120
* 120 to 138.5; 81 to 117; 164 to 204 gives 3.1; 110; 115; 112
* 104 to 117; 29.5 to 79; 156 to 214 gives 1.2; 118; 112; 115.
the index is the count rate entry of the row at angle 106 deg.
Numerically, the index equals 109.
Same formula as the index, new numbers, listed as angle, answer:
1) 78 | 117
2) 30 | 128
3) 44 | 131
